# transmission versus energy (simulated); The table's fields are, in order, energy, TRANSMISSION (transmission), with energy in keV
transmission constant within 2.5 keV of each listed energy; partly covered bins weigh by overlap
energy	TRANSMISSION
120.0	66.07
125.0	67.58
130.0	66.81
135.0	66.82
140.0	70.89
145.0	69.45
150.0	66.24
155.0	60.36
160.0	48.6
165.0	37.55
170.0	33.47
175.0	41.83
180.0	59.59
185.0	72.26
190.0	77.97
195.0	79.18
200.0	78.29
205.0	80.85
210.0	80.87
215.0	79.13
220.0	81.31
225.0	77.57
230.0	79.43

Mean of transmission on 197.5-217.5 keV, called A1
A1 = 79.8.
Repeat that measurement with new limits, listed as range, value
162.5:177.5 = 37.6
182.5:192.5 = 75.1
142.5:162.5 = 61.2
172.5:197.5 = 66.2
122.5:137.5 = 67.1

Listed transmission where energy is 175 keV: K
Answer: 41.83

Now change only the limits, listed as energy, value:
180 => 59.59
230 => 79.43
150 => 66.24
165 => 37.55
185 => 72.26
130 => 66.81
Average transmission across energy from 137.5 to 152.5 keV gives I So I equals 68.9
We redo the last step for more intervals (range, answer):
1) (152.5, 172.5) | 45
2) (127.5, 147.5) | 68.5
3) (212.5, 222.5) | 80.2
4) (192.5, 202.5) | 78.7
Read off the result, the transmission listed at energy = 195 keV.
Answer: 79.18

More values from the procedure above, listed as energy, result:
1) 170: 33.47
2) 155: 60.36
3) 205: 80.85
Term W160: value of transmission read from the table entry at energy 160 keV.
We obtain 48.6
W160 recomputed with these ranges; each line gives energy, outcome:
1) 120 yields 66.07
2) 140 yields 70.89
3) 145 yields 69.45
